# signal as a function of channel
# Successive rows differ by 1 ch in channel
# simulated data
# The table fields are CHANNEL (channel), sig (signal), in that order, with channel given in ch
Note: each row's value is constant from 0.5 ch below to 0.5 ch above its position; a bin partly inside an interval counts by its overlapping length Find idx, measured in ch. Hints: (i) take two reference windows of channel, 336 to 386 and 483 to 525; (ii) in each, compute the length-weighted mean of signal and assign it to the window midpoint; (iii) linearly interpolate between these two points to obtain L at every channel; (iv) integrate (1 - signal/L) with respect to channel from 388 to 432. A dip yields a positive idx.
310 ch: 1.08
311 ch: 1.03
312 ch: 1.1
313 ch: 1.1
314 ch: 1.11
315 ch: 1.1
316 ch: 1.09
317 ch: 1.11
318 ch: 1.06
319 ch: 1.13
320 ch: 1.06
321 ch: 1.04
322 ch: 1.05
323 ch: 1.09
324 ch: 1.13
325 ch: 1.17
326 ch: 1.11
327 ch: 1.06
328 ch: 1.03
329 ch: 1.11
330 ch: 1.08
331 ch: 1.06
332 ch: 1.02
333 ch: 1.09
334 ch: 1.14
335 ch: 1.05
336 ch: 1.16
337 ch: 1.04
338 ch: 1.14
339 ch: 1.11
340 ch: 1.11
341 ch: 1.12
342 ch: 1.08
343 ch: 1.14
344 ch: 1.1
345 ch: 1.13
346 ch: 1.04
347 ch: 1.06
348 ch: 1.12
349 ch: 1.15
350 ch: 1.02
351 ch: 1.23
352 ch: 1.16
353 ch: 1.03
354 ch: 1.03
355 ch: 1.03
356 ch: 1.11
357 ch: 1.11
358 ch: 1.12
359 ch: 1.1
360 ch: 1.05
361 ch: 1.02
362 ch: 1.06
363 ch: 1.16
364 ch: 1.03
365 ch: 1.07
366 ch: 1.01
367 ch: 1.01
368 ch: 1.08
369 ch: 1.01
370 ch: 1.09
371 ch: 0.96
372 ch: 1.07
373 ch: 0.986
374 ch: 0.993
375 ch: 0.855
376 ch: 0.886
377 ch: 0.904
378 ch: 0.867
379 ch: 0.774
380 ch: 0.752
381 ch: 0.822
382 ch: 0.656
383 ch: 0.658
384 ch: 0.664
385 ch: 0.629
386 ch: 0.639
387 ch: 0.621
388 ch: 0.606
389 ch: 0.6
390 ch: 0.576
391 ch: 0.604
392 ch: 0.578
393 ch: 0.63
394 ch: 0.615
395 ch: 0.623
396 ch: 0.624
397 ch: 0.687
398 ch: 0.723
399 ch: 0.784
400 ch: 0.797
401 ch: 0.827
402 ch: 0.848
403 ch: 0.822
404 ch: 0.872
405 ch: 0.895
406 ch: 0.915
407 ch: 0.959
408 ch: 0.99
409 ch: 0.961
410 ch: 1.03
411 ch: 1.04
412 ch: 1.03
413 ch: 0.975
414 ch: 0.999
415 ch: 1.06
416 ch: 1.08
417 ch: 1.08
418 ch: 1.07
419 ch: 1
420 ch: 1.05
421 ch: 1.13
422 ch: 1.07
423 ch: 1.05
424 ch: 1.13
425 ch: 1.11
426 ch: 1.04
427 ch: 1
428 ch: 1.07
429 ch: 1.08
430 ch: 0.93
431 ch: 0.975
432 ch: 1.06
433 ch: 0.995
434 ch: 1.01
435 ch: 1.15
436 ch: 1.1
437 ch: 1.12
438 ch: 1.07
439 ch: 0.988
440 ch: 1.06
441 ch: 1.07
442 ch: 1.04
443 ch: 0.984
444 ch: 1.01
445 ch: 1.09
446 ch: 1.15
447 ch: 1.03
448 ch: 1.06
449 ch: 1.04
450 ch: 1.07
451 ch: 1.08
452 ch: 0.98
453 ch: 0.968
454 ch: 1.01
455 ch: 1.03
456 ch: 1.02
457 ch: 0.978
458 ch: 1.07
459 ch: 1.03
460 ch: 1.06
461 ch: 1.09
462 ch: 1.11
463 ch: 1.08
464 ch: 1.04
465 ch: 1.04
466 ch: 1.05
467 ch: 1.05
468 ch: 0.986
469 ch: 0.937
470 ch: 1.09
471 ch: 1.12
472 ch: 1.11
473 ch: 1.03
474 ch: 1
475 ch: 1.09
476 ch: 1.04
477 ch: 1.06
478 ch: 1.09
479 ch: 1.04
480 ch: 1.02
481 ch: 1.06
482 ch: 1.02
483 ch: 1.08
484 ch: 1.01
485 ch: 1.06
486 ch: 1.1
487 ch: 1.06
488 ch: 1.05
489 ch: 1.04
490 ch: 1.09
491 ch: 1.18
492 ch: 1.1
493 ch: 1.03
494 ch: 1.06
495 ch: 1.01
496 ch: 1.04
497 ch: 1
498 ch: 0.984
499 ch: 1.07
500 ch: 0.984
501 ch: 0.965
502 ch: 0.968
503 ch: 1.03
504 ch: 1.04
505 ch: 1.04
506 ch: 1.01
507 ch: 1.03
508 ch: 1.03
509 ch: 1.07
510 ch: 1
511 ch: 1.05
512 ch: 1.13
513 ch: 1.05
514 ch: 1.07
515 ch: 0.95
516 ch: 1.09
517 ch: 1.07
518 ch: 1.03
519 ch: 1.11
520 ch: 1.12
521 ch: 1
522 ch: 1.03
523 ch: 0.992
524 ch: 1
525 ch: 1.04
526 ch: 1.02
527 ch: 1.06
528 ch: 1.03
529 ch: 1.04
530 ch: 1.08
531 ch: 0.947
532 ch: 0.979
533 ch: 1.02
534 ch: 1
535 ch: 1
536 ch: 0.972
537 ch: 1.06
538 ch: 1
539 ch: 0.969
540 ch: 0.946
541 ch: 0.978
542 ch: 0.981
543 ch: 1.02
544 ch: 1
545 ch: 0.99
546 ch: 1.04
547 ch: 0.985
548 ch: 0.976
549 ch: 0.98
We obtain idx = 4.96 ch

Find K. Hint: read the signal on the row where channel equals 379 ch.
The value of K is 0.774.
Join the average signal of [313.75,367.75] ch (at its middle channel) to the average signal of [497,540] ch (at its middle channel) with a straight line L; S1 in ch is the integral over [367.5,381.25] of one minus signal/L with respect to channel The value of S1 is 1.8 ch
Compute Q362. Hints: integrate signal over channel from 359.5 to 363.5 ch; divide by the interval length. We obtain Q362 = 1.07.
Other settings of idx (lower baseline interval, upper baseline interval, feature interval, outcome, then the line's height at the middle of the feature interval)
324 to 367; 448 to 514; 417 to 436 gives 0.2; 1.06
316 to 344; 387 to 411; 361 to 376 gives -1.8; 0.911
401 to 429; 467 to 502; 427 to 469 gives -0.7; 1.03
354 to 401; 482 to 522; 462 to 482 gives -1.0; 1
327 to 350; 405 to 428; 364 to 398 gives 8.5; 1.06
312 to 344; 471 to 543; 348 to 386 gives 3.8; 1.08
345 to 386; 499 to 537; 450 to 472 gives -0.6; 1.01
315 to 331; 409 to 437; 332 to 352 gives -0.5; 1.08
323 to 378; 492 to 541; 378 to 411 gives 9.6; 1.06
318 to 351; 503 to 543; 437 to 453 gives 0.1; 1.05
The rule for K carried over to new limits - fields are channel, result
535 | 1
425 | 1.11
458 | 1.07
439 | 0.988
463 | 1.08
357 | 1.11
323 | 1.09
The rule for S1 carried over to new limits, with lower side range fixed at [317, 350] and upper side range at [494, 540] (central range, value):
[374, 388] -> 4.21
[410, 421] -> 0.21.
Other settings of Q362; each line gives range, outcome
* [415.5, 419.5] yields 1.06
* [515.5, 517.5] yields 1.08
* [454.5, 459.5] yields 1.03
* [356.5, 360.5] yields 1.1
